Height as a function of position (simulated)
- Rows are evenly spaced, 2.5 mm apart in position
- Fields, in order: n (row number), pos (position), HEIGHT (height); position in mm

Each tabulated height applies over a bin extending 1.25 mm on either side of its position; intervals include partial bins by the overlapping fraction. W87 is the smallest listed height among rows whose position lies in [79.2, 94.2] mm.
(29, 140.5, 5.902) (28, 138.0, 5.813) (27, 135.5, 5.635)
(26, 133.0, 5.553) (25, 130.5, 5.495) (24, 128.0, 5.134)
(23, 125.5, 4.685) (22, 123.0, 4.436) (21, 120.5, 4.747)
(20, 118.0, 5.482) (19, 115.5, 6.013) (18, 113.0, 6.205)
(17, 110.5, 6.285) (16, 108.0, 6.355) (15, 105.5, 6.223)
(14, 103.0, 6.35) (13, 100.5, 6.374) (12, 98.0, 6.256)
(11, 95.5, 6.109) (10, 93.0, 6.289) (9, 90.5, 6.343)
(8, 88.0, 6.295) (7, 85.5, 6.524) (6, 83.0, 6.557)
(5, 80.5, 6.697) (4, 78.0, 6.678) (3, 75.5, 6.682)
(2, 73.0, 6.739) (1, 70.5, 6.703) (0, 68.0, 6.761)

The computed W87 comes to 6.289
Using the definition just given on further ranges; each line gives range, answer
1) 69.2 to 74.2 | 6.703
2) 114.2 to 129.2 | 4.436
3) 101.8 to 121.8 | 4.747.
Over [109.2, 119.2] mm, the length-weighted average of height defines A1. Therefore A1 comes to 6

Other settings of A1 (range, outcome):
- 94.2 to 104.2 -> 6.27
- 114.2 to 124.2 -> 5.18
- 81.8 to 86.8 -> 6.54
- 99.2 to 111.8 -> 6.32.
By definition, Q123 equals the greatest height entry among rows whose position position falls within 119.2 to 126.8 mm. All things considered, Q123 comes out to 4.747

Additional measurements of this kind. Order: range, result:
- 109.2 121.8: 6.285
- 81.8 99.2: 6.557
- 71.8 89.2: 6.739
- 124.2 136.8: 5.635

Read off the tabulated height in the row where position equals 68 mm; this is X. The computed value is 6.761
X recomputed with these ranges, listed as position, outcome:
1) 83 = 6.557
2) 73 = 6.739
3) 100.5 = 6.374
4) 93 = 6.289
